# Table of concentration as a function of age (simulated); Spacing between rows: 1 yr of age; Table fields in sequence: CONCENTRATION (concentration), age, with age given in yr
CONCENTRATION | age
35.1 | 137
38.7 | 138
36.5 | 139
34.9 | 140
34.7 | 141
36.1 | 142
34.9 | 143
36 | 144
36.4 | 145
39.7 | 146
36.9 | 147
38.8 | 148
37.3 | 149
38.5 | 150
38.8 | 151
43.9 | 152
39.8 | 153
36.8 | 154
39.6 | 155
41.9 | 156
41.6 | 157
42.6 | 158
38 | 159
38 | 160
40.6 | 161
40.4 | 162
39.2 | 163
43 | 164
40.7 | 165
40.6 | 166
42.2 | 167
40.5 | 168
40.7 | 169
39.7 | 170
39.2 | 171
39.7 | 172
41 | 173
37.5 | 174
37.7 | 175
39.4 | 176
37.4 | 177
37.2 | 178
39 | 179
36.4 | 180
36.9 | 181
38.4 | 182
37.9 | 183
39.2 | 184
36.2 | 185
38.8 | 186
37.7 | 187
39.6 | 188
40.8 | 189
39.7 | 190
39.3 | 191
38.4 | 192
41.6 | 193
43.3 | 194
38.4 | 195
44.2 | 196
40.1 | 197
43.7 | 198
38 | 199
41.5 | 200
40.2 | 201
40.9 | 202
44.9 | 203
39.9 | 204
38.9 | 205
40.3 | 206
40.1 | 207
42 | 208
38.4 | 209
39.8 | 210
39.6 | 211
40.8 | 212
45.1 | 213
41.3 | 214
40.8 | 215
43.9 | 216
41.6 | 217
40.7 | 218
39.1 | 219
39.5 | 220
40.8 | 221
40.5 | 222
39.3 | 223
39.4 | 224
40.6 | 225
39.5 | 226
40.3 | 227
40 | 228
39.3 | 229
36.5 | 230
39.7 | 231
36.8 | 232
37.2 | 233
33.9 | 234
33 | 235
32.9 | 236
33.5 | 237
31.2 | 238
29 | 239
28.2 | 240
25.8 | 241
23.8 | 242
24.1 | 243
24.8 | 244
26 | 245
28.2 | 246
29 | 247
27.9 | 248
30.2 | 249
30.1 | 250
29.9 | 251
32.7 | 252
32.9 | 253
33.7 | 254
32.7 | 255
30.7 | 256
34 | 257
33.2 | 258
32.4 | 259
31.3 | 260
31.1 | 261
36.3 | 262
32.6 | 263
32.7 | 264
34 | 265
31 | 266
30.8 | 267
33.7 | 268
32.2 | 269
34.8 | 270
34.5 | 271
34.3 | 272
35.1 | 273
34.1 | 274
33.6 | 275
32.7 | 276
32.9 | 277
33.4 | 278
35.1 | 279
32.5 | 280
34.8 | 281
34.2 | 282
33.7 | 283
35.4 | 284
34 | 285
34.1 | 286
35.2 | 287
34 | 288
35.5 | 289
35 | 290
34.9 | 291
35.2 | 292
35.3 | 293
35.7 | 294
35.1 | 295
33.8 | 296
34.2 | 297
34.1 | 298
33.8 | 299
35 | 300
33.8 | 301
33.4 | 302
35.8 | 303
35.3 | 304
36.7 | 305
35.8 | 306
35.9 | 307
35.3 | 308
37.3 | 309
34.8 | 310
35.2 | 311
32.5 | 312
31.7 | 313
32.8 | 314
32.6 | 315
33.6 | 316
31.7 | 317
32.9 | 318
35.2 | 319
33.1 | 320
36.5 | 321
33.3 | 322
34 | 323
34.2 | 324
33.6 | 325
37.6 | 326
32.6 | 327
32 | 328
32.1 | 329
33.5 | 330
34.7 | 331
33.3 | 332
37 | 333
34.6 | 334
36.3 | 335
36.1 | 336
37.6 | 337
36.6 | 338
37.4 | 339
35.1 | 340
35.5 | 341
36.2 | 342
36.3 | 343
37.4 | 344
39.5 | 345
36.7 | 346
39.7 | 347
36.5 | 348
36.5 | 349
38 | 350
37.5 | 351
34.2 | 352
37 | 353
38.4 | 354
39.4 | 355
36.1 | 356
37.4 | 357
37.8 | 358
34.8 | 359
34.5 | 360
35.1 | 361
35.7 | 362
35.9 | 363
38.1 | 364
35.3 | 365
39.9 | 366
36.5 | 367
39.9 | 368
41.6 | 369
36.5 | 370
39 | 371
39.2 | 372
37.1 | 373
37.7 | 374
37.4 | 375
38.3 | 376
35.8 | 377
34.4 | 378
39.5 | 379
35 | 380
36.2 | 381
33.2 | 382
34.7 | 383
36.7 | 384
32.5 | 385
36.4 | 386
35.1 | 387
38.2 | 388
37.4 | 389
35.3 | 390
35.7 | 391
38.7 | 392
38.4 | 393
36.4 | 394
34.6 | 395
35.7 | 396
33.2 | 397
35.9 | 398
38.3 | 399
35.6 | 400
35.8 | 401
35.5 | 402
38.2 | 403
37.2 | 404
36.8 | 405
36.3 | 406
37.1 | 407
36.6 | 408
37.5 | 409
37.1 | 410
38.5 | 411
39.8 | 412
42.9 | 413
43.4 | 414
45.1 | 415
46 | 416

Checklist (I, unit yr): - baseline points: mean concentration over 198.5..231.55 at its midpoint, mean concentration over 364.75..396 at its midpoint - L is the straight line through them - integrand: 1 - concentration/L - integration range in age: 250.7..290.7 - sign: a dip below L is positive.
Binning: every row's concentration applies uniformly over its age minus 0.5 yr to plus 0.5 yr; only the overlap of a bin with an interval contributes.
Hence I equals 5.9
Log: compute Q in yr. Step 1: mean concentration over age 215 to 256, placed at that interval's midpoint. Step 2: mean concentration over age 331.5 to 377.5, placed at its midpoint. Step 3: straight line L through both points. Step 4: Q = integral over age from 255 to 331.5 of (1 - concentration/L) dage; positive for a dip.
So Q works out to 3.5 yr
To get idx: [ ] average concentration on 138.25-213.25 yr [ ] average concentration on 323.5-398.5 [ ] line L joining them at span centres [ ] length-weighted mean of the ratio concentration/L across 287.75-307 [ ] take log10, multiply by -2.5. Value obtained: 0.08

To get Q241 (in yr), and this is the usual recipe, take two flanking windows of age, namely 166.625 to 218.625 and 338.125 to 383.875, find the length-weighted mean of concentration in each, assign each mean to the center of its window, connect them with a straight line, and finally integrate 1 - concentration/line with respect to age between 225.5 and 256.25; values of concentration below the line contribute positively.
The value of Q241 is 5.6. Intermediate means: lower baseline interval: 40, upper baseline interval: 37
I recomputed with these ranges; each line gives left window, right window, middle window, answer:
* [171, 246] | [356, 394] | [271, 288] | 1.5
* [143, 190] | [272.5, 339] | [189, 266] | 1.8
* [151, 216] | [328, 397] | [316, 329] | 1.2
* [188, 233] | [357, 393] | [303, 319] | 1.6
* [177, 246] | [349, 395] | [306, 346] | 2.4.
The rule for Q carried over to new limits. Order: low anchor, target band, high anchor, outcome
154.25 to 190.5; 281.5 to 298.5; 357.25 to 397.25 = 1.4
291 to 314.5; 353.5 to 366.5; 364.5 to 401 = -0.2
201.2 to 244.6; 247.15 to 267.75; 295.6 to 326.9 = 2.4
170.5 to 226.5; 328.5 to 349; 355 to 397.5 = 0.7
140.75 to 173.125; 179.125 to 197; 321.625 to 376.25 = -0.2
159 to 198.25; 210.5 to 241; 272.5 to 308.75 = -0.4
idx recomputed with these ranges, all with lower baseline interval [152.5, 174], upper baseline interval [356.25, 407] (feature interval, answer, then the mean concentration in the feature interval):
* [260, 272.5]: 0.165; 33.1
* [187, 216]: -0.032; 40.8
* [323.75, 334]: 0.103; 34.1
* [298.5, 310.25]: 0.078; 35.3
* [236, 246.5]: 0.369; 27.7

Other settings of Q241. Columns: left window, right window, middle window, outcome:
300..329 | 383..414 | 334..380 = -2.0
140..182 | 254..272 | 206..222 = -2.3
